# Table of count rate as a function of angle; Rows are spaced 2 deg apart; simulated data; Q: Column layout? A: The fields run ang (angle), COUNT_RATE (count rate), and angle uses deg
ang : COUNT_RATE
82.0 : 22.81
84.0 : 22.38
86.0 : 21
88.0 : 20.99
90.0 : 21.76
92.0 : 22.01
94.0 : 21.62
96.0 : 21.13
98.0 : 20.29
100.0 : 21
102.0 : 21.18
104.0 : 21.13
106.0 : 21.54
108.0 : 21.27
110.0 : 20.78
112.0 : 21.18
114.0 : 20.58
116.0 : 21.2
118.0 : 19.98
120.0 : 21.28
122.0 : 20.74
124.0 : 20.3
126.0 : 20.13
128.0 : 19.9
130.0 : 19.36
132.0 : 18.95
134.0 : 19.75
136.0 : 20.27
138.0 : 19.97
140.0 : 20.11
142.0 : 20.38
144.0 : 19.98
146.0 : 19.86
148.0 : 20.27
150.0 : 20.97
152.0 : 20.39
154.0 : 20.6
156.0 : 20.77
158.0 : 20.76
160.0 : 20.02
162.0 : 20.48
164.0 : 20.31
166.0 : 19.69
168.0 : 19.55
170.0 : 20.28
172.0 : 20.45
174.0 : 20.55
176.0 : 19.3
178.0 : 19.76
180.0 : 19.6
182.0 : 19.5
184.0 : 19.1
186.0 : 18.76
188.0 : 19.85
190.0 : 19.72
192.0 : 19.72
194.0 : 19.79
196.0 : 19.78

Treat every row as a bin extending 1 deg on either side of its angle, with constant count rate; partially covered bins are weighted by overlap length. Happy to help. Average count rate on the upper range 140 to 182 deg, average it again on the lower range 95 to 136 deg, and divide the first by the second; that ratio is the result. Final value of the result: 0.98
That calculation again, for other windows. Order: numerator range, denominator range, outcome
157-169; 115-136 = 1.00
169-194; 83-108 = 0.92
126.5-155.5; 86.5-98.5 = 0.94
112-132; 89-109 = 0.96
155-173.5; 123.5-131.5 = 1.02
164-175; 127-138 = 1.02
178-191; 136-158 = 0.96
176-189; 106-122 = 0.93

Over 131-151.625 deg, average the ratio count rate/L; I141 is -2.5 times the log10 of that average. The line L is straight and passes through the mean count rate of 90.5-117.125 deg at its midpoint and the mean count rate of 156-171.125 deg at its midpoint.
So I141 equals 0.03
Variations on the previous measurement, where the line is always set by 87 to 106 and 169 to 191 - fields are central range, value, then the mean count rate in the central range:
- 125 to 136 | 0.051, 19.7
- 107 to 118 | 0.002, 20.9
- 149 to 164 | -0.022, 20.6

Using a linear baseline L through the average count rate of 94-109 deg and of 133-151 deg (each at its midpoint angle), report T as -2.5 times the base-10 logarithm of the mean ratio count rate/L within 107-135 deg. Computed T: 0.01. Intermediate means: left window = 21.1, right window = 20.2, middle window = 20.4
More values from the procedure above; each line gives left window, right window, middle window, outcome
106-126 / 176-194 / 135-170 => -0.01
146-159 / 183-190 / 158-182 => -0.01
